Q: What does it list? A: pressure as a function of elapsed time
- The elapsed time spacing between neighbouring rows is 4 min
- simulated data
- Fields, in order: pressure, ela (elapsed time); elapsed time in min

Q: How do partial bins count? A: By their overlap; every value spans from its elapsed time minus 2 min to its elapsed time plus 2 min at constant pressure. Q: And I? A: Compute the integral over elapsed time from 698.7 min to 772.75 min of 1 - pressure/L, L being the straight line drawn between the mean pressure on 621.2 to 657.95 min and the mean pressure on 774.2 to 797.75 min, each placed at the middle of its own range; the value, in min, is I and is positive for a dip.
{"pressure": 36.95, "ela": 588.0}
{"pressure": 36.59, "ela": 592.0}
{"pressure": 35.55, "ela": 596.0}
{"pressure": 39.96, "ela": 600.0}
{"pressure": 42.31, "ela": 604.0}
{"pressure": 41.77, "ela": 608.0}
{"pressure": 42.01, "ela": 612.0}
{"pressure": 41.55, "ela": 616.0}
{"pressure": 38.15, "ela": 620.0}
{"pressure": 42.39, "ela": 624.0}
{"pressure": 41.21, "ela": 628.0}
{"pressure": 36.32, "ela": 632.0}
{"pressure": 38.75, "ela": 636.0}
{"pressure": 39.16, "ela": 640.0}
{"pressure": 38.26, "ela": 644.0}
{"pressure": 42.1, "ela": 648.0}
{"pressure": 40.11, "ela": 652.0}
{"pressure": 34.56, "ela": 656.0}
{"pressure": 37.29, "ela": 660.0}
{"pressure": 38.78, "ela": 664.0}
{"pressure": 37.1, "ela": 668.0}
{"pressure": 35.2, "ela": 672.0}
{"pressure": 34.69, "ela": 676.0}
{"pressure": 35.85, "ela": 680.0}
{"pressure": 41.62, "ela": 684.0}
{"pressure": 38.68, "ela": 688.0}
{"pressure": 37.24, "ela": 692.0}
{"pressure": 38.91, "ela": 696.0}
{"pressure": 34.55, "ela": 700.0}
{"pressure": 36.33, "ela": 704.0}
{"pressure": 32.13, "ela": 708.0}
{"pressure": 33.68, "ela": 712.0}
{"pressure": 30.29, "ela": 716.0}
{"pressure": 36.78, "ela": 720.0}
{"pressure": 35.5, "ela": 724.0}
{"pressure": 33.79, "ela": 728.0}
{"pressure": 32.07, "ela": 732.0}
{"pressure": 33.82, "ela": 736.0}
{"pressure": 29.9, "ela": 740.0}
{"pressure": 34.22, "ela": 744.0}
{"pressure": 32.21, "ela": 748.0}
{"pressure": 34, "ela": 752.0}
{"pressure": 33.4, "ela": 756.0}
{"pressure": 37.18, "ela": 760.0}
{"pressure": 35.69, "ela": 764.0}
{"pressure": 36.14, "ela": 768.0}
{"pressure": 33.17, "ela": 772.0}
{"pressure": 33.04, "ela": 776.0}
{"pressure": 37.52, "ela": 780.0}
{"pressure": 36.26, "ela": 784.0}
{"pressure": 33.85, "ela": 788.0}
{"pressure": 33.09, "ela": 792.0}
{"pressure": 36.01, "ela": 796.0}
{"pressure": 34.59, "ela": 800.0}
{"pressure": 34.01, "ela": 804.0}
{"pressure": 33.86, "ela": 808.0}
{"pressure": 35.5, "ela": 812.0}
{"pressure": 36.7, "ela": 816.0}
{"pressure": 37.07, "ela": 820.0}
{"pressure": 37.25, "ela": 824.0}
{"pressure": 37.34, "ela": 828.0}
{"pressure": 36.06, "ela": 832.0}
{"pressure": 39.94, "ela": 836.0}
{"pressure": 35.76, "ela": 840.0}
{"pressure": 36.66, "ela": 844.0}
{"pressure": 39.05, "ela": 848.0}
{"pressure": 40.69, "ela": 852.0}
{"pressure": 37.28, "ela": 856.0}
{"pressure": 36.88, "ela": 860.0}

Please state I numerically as 4.99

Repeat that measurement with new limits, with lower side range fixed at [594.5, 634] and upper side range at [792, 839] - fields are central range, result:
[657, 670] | 0.6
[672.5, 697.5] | 0.7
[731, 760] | 3.4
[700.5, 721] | 2.4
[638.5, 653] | -0.1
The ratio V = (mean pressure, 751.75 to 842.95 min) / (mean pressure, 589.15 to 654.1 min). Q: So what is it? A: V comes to 0.90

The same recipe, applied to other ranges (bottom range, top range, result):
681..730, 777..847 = 1.00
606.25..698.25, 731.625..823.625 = 0.89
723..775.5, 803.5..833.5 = 1.06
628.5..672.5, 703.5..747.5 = 0.87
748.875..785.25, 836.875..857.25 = 1.09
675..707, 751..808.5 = 0.94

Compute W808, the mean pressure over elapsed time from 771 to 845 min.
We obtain 35.7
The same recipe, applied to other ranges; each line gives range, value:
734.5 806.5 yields 34.3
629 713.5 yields 37.3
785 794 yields 33.8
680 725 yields 36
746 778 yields 34.4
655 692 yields 37.2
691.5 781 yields 34.3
